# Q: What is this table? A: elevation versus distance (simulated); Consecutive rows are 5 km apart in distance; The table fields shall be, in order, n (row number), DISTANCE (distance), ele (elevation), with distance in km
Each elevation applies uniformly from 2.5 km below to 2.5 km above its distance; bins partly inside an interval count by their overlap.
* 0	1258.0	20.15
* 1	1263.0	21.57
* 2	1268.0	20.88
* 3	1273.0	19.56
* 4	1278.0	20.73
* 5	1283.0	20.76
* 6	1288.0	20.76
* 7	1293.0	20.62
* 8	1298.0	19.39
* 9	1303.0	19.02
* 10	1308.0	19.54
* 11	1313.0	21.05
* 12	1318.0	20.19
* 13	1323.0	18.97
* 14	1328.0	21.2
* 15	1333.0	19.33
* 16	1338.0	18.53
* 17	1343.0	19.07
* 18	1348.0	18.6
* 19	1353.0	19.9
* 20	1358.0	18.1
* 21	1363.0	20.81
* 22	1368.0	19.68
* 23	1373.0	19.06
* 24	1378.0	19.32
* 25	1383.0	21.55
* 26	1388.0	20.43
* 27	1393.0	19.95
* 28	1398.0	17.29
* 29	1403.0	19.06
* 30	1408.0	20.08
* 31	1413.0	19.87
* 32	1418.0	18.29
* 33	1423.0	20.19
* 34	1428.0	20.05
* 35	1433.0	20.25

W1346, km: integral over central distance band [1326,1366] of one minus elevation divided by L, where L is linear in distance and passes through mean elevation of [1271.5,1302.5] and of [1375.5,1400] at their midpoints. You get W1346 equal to 1.1 km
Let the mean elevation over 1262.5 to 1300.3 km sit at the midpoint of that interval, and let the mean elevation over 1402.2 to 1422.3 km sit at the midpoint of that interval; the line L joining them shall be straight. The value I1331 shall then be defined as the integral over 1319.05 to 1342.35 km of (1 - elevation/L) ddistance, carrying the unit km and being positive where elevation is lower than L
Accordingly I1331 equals 0.7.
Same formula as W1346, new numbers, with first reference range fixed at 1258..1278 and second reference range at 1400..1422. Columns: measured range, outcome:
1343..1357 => 0.55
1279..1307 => 0.38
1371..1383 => -0.03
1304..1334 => 0.19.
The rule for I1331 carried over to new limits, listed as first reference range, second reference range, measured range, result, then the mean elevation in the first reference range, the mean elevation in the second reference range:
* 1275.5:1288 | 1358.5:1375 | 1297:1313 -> 0.7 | 20.7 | 19.7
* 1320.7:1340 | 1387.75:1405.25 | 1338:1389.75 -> -0.8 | 19.5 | 19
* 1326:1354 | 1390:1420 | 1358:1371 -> -0.3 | 19.4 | 19.1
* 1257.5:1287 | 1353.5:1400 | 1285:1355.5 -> 1.5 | 20.6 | 19.6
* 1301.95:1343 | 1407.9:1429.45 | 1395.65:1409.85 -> 0.6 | 19.7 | 19.6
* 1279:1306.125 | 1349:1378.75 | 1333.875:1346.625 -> 0.5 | 20.1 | 19.4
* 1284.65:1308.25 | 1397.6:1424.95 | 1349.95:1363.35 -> 0.1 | 19.9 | 19.2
